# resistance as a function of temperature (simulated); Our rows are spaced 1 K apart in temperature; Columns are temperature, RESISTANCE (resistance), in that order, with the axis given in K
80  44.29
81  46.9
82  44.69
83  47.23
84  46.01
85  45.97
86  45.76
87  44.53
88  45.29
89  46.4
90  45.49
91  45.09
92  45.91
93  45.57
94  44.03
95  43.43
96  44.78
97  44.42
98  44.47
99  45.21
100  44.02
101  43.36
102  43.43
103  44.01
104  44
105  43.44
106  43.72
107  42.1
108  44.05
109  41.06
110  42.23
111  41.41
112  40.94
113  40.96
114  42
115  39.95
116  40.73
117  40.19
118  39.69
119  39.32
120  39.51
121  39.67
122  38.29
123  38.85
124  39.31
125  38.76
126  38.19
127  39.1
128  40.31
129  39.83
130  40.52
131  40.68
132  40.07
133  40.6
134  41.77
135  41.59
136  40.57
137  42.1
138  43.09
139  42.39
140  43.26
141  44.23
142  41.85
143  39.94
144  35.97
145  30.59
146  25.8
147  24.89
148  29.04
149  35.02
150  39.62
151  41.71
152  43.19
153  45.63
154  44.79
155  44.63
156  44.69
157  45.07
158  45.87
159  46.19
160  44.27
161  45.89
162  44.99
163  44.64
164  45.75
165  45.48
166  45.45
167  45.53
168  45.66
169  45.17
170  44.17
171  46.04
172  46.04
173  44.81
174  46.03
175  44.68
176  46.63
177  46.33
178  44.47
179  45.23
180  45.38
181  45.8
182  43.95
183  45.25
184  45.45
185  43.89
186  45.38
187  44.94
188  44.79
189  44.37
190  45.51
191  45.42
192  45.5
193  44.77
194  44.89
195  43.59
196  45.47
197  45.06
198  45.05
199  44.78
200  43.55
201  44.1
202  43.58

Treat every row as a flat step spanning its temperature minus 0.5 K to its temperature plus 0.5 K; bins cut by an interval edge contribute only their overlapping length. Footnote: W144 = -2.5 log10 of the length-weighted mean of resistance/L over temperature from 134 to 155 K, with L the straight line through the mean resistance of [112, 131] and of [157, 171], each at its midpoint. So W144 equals 0.10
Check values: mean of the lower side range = 39.8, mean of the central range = 39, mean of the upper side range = 45.3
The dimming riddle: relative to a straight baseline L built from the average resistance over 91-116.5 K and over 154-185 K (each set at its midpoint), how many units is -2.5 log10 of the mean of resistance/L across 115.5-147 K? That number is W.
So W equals 0.12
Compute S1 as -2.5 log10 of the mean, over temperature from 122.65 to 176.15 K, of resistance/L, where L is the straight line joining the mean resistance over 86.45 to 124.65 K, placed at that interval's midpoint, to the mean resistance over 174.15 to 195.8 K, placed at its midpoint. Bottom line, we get 0.06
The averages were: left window 42.6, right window 45.1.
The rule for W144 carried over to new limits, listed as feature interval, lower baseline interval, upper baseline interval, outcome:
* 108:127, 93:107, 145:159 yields 0.06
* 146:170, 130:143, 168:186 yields 0.03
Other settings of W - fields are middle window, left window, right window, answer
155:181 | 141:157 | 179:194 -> -0.09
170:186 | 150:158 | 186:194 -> -0.01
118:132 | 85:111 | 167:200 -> 0.13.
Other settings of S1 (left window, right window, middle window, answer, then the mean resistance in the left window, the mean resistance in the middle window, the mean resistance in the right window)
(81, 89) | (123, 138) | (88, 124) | 0.02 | 45.8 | 42.6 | 40.3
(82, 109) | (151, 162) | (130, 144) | 0.08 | 44.6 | 41.5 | 44.9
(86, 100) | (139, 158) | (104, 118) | 0.03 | 45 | 41.8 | 39.2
